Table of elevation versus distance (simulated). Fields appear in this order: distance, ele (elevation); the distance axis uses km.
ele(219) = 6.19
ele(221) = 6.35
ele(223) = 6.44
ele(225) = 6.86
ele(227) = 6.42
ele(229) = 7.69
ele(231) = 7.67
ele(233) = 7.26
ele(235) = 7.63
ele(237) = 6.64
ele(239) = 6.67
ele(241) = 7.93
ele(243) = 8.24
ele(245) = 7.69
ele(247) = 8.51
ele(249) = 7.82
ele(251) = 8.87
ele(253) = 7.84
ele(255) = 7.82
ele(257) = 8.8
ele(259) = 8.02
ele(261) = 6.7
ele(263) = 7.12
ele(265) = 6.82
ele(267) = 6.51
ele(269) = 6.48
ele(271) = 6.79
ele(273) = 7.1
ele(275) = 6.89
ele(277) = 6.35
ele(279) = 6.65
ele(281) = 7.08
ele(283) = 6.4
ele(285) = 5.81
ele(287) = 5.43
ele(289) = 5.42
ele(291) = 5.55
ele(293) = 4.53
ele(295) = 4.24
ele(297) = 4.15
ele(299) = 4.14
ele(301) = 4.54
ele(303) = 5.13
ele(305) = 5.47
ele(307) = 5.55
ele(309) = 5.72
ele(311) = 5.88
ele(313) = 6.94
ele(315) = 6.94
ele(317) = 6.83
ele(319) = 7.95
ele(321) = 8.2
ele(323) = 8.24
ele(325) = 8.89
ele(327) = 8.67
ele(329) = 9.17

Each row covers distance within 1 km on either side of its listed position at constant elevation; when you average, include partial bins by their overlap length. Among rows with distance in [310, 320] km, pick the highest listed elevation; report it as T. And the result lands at 7.95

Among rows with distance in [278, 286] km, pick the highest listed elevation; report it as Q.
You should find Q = 7.08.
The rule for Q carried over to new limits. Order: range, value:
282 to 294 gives 6.4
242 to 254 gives 8.87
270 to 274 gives 7.1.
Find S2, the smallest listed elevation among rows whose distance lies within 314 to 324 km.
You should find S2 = 6.83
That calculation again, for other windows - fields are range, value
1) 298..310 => 4.14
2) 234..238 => 6.64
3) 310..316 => 5.88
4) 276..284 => 6.35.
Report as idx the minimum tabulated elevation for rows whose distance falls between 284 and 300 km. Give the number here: 4.14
